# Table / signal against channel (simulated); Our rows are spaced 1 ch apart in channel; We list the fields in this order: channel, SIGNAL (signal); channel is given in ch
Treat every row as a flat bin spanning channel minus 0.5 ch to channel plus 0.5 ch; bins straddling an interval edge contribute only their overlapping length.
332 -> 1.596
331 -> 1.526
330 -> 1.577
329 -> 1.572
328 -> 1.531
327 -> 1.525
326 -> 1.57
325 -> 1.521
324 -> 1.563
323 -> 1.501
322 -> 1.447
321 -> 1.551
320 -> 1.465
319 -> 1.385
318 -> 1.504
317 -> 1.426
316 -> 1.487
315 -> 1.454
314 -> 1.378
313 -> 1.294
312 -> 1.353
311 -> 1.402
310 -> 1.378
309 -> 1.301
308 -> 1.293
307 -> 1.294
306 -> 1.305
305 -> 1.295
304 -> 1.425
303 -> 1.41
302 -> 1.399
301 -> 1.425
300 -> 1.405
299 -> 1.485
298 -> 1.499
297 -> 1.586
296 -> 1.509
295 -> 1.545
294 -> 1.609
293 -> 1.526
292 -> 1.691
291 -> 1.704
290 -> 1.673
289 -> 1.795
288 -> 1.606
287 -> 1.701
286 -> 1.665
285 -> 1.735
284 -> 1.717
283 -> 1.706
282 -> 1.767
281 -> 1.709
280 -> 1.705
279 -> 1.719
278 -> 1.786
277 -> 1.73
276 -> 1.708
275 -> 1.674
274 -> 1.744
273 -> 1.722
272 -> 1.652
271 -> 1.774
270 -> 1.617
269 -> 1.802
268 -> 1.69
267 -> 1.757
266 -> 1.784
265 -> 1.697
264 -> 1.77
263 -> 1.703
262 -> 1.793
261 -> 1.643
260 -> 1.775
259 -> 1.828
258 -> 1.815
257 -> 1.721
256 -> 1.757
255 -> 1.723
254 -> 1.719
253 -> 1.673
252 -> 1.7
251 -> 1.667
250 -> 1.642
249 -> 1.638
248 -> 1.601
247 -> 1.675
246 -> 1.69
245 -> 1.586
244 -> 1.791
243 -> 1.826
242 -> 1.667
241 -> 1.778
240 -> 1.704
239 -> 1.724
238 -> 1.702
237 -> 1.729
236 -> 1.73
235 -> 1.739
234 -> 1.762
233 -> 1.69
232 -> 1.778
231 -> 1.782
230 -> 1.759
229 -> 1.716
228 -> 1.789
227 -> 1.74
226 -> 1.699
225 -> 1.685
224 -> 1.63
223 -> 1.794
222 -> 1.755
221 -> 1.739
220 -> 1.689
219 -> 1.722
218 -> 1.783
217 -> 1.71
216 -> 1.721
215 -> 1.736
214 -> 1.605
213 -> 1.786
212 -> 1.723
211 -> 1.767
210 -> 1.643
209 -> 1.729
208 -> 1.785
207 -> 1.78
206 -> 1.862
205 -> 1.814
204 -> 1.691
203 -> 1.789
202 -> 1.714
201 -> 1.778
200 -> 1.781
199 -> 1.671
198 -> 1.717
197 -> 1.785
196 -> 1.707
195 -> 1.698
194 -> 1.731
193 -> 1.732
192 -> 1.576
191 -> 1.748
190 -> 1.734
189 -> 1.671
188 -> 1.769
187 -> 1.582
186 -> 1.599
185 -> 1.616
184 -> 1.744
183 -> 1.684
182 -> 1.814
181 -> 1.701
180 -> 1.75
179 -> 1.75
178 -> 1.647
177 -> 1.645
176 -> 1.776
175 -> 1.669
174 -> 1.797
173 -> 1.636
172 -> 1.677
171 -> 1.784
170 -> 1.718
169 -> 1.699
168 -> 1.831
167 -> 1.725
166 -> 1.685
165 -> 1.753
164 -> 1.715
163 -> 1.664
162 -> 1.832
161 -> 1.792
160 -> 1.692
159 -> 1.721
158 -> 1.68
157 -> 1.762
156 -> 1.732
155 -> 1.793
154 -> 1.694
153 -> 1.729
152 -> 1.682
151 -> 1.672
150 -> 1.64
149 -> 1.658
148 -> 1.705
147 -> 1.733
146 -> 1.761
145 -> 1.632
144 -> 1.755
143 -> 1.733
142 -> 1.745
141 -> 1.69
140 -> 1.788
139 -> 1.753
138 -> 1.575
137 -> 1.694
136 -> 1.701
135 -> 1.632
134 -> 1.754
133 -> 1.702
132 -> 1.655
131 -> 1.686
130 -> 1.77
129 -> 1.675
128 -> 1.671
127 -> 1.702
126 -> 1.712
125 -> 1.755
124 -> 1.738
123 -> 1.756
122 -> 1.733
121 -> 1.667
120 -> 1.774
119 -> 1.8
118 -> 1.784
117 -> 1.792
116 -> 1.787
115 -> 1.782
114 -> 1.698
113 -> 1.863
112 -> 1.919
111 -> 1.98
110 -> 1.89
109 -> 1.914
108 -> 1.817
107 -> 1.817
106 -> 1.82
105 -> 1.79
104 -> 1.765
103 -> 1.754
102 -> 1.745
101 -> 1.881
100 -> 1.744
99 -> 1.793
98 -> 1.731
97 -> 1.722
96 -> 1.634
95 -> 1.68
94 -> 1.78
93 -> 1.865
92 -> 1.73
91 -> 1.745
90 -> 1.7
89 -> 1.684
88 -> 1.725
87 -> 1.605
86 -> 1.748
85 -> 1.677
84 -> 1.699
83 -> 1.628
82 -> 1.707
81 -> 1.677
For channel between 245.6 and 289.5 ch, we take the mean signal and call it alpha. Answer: 1.72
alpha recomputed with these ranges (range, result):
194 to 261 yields 1.73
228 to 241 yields 1.74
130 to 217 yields 1.72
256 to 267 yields 1.75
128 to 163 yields 1.71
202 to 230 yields 1.74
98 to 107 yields 1.79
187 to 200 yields 1.71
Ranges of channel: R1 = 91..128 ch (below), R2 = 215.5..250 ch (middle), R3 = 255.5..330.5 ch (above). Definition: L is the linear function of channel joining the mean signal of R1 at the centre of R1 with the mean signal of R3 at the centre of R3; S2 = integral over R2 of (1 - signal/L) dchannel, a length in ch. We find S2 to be -1.5 ch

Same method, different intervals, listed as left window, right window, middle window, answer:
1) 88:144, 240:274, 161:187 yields 0.4 ch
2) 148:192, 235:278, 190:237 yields -0.5 ch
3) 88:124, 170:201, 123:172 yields 0.7 ch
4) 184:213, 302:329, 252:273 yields -2.3 ch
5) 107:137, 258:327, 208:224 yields -0.6 ch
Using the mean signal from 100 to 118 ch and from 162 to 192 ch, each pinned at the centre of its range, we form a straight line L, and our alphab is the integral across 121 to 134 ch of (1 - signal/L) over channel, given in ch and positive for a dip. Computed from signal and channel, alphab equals 0.6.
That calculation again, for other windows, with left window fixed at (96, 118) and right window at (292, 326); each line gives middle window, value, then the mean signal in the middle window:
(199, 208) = -0.8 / 1.77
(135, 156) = 0.4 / 1.71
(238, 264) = -2.8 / 1.71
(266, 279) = -1.9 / 1.72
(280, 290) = -1.5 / 1.71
